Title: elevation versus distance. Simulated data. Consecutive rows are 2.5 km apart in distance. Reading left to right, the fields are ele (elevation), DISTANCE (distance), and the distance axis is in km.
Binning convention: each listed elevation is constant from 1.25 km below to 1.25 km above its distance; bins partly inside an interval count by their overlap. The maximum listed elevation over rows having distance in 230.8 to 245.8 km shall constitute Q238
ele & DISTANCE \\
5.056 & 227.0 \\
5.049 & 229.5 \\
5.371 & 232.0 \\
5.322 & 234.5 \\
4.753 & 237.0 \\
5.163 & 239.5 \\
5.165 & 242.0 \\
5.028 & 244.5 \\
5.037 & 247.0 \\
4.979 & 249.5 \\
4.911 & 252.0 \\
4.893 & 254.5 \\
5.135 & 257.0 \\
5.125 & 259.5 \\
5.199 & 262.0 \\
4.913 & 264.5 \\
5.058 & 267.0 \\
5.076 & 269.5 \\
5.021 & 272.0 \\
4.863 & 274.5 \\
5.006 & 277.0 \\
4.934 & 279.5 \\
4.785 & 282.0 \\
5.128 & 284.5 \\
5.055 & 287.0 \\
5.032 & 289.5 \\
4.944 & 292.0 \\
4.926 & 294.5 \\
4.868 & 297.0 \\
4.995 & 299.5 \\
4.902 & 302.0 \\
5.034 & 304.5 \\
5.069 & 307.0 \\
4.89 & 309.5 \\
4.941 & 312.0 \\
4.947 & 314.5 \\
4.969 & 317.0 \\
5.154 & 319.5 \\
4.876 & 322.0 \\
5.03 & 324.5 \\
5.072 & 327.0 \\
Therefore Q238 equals 5.371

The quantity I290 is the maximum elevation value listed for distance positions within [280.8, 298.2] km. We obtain 5.128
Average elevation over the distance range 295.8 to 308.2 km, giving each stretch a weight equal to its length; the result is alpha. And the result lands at 4.97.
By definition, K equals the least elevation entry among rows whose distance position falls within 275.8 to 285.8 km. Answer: 4.785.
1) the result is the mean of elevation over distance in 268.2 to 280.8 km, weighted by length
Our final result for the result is 4.98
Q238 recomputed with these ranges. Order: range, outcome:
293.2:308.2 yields 5.069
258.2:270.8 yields 5.199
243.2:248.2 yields 5.037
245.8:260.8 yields 5.135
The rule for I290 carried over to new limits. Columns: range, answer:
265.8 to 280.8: 5.076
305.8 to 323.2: 5.154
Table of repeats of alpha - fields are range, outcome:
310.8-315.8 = 4.94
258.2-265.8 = 5.08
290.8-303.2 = 4.93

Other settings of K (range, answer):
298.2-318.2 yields 4.89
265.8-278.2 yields 4.863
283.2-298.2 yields 4.868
